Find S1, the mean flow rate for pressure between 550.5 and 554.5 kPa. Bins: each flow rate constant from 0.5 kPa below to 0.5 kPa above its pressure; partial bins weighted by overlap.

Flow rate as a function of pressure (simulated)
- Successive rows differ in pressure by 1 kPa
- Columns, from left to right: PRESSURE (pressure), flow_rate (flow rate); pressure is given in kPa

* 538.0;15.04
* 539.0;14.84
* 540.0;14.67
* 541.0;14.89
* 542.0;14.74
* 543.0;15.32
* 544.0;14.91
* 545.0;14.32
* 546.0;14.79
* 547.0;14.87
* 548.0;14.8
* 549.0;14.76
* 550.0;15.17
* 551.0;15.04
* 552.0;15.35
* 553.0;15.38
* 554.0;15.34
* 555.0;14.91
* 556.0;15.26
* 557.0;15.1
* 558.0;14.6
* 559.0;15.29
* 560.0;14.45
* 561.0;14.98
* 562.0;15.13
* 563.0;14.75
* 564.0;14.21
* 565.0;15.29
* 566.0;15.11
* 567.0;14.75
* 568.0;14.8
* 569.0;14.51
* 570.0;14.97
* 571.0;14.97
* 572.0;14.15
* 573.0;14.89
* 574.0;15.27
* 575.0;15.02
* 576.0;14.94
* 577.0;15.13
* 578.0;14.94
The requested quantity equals 15.3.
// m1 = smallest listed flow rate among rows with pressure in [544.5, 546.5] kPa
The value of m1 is 14.32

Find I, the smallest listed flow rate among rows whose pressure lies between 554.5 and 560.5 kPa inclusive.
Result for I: 14.45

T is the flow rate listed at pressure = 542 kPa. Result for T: 14.74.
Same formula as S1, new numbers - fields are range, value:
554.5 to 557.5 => 15.1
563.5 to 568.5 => 14.8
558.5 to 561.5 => 14.9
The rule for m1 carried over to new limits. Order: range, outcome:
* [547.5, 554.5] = 14.76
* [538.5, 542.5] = 14.67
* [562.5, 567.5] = 14.21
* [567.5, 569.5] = 14.51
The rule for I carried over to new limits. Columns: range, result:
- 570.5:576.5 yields 14.15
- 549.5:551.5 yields 15.04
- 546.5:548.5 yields 14.8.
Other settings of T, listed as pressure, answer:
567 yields 14.75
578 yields 14.94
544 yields 14.91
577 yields 15.13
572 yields 14.15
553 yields 15.38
